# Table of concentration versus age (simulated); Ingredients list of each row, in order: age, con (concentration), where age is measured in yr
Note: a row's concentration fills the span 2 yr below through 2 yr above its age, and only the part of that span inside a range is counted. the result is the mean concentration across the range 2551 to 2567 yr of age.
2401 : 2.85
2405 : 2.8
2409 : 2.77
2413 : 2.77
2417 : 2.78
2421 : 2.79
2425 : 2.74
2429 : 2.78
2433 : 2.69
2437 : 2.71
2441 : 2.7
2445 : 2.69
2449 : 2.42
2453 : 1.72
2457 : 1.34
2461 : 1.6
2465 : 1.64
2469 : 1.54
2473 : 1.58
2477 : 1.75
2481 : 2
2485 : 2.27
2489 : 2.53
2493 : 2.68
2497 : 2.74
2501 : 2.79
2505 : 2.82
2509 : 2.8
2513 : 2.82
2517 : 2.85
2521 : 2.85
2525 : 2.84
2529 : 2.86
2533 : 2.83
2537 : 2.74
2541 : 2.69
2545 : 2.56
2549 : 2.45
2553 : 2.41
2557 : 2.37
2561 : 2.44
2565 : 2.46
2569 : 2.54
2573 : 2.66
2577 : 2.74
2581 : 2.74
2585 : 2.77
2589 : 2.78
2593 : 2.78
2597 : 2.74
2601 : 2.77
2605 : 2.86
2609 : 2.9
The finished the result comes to 2.42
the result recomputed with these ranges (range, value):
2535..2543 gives 2.71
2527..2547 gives 2.74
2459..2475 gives 1.59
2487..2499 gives 2.65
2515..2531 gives 2.85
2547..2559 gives 2.41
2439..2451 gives 2.6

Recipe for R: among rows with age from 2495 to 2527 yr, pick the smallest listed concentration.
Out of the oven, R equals 2.74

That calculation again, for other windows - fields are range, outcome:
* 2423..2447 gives 2.69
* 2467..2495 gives 1.54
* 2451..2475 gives 1.34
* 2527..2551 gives 2.45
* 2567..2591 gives 2.54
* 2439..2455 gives 1.72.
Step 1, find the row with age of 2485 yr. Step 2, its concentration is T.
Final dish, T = 2.27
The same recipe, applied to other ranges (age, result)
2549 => 2.45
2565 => 2.46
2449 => 2.42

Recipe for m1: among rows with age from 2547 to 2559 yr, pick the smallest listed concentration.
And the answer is 2.37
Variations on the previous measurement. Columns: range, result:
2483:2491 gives 2.27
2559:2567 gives 2.44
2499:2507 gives 2.79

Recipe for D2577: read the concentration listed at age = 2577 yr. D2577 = 2.74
